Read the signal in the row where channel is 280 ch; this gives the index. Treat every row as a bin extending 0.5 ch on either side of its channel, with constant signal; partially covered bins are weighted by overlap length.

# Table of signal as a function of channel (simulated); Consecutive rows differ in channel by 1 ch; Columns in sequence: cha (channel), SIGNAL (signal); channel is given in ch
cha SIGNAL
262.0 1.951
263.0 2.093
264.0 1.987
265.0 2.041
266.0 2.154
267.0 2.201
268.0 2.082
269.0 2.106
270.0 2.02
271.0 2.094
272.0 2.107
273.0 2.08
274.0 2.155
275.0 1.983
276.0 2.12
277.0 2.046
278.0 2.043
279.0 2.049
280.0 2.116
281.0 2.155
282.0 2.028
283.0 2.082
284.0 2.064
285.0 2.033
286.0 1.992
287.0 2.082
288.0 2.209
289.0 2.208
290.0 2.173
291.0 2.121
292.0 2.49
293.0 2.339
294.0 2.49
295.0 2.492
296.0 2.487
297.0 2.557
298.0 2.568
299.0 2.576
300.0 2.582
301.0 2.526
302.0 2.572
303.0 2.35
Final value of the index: 2.116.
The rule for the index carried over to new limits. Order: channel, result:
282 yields 2.028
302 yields 2.572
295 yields 2.492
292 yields 2.49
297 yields 2.557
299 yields 2.576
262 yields 1.951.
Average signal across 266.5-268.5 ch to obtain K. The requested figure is 2.14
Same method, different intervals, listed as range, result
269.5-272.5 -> 2.07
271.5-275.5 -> 2.08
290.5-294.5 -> 2.36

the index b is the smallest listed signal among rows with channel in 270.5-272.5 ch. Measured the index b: 2.094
